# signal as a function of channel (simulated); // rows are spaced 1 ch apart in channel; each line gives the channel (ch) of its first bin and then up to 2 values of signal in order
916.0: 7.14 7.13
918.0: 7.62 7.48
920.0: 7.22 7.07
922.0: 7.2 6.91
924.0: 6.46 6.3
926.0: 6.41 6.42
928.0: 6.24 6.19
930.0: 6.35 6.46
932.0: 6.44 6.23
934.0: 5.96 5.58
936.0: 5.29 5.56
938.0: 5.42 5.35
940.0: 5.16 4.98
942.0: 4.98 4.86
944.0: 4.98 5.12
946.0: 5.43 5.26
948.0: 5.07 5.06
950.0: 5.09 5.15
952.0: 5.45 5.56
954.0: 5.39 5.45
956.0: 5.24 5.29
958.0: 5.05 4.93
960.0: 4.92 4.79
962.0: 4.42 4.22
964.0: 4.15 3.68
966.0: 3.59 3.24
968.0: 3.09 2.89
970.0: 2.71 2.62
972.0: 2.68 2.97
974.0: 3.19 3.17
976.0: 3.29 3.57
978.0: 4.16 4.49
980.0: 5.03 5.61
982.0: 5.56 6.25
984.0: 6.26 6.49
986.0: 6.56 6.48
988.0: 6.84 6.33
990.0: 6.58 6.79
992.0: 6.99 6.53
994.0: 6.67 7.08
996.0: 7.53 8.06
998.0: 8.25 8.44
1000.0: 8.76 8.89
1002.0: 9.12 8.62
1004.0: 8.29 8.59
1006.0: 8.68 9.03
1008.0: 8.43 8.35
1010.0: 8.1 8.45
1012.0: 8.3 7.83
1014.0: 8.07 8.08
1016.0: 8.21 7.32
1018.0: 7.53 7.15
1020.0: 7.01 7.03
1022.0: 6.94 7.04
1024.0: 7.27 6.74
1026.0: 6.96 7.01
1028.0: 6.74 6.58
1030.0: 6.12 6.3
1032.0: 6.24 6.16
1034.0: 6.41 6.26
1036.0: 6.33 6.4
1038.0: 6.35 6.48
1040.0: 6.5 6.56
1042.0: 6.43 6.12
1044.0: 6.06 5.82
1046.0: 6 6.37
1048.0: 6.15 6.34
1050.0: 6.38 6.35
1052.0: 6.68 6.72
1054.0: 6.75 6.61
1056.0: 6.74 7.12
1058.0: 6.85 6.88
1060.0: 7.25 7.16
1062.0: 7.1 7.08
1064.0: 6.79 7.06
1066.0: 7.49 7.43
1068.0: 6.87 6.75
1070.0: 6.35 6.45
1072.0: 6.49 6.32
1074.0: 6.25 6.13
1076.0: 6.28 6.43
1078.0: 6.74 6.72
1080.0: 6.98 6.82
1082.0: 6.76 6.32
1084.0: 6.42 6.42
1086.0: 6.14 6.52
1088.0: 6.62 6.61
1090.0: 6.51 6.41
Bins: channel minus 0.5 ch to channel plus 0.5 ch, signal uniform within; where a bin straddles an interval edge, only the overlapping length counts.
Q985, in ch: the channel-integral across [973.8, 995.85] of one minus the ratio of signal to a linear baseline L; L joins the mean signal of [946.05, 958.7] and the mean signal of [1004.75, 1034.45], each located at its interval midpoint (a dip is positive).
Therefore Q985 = 2.2 ch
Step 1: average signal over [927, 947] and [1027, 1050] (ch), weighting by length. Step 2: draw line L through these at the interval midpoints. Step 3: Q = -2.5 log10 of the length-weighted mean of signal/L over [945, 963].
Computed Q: 0.12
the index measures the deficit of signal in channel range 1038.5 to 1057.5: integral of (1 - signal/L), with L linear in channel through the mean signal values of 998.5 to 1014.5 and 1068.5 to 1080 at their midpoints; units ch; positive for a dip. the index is 2.1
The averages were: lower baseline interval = 8.5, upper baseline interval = 6.47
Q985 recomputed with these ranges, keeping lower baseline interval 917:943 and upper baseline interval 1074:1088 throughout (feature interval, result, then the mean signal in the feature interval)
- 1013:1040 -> -2.1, 6.88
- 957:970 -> 4.6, 4.07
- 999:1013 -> -4.8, 8.55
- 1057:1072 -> -1.1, 6.95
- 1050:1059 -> -0.4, 6.72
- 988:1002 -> -2.6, 7.49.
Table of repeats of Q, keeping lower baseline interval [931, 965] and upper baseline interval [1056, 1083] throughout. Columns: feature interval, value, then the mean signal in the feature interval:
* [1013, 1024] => -0.214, 7.45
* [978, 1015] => -0.250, 7.36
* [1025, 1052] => 0.000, 6.38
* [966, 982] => 0.476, 3.58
